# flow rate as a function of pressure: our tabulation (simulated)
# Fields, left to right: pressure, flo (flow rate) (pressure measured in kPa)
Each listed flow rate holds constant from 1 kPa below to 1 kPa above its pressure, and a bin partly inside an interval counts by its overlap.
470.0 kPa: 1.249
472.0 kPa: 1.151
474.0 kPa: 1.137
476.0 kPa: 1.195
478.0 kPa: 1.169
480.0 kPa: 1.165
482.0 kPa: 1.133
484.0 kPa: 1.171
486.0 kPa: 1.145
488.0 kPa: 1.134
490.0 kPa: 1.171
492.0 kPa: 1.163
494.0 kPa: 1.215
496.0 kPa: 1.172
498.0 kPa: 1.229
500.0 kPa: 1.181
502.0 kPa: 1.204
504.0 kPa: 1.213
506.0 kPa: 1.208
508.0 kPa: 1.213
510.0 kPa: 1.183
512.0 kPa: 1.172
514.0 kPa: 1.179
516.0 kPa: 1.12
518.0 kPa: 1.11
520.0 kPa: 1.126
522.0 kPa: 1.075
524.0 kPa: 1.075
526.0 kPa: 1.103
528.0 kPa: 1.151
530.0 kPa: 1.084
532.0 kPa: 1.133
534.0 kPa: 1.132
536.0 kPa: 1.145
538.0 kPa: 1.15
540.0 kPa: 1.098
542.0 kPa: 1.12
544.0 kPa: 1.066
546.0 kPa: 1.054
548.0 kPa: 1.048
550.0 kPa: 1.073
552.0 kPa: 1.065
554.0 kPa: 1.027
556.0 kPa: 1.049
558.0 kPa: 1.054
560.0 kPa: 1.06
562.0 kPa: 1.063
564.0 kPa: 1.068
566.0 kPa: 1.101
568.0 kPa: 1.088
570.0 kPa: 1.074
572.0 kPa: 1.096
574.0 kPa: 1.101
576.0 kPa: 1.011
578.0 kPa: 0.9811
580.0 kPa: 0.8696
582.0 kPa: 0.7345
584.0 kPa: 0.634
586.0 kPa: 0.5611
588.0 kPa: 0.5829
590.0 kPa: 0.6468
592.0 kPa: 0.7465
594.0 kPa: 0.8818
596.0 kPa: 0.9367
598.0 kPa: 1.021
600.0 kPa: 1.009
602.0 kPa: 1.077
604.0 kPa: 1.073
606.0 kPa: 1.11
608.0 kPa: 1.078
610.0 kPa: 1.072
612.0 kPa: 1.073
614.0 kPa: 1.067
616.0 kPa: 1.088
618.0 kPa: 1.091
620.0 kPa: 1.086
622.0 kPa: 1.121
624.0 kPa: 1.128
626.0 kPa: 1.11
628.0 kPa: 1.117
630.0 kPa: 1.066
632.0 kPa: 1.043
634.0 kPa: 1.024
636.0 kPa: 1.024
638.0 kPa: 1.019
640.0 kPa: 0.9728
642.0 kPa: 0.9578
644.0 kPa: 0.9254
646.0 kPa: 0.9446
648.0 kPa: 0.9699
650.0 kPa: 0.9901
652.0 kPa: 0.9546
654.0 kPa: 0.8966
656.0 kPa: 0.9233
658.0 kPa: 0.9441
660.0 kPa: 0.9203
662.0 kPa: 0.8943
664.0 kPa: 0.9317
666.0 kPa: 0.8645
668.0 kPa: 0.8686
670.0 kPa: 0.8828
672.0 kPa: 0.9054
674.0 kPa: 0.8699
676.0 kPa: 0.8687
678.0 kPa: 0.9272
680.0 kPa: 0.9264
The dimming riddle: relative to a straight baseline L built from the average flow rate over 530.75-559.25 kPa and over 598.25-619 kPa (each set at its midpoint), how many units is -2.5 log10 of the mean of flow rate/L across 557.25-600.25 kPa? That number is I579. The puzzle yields 0.17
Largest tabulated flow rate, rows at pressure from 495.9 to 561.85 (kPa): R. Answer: 1.229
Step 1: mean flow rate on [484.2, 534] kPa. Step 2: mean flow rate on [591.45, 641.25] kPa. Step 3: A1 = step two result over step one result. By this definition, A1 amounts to 0.9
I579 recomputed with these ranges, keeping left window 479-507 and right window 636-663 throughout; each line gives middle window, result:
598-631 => -0.09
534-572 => 0.01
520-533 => 0.02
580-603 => 0.27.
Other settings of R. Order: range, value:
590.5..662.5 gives 1.128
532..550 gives 1.15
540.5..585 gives 1.12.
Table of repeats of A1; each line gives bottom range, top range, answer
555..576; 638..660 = 0.89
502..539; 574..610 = 0.78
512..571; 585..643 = 0.91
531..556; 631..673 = 0.87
